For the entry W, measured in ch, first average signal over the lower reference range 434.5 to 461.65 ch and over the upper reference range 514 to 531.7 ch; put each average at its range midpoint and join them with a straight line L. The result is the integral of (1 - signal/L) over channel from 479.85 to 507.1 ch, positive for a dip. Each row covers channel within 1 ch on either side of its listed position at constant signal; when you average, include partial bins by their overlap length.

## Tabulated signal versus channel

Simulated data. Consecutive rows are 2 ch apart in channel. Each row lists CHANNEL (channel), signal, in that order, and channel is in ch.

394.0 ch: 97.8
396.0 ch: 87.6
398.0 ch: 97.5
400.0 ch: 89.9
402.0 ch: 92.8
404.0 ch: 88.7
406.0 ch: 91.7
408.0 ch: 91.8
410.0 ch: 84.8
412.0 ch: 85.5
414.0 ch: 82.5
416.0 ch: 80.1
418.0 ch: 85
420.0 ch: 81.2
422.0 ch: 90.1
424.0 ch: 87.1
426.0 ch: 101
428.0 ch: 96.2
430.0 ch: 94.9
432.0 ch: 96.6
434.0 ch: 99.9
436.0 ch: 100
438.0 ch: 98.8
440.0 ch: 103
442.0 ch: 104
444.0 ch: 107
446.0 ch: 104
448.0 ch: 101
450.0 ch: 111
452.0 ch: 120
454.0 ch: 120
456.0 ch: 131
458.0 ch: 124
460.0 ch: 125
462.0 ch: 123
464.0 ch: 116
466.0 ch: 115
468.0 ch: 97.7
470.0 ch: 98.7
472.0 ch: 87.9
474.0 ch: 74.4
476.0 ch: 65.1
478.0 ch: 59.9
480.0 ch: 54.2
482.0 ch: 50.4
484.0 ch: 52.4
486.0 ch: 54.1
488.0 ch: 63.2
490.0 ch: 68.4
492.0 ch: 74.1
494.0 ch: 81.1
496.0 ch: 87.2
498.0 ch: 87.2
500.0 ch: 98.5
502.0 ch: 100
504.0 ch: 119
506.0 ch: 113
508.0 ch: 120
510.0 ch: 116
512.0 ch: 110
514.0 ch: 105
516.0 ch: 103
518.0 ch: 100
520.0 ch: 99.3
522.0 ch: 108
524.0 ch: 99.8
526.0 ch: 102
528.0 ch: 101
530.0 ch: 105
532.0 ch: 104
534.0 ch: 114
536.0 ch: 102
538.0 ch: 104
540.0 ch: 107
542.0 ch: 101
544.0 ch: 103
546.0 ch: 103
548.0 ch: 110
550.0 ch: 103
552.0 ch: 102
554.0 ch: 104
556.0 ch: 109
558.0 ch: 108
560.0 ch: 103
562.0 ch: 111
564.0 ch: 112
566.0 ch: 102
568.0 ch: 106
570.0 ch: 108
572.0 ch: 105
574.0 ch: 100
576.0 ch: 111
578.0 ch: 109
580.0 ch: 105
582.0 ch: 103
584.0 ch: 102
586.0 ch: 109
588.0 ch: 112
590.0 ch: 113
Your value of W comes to 6.7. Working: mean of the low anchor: 112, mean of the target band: 79.7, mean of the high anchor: 102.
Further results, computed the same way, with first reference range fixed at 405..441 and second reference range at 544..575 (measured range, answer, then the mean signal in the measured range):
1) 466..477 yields 1.0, 87.5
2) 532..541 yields -0.3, 106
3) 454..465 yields -3.2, 123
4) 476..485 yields 3.9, 55.4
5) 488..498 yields 2.2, 77.2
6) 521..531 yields -0.1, 103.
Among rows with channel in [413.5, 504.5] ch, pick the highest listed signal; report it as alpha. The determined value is 131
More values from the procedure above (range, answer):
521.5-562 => 114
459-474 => 125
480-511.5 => 120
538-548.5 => 110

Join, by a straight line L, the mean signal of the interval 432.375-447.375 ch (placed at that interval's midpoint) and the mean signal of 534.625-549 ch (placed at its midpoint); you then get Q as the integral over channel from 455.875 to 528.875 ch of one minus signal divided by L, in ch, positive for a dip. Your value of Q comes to 6.8 ch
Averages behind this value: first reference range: 102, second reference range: 105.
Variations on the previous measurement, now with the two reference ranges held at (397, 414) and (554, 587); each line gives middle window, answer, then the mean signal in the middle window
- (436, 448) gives -1.20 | 103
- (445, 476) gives -4.29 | 108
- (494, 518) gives -1.00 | 104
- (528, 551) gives -0.37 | 105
